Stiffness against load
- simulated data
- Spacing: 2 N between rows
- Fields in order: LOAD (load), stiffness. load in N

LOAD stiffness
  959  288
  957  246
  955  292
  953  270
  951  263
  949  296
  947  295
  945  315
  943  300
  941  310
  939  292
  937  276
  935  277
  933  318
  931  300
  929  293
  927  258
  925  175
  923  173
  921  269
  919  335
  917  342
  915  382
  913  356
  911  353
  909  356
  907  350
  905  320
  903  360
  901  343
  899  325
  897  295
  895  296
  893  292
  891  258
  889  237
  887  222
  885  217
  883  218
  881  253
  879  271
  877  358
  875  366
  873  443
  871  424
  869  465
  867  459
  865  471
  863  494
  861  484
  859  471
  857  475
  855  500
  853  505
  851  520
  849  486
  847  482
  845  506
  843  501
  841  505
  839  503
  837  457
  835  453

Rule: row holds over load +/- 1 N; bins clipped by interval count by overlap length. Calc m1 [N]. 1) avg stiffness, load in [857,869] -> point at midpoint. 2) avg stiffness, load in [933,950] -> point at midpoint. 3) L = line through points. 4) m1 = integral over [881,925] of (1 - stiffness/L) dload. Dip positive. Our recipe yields 9.7 N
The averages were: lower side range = 475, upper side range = 296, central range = 296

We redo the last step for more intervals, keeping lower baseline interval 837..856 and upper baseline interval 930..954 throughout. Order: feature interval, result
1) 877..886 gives 3.63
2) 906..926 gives 2.37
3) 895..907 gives 1.67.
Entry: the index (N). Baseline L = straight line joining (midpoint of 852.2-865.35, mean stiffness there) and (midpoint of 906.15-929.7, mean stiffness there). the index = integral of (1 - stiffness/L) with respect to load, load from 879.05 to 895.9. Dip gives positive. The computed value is 6.2 N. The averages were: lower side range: 486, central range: 250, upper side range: 303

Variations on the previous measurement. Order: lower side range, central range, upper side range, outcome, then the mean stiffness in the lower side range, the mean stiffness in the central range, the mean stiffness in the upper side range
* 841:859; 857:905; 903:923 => 7.8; 496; 351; 333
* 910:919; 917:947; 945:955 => 3.6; 356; 281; 286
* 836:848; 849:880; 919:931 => -1.5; 492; 448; 248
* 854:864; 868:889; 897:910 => 5.2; 485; 320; 339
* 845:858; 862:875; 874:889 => -3.0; 496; 452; 270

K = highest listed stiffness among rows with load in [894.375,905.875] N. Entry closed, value 360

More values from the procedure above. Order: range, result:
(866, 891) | 465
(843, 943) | 520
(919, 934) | 335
